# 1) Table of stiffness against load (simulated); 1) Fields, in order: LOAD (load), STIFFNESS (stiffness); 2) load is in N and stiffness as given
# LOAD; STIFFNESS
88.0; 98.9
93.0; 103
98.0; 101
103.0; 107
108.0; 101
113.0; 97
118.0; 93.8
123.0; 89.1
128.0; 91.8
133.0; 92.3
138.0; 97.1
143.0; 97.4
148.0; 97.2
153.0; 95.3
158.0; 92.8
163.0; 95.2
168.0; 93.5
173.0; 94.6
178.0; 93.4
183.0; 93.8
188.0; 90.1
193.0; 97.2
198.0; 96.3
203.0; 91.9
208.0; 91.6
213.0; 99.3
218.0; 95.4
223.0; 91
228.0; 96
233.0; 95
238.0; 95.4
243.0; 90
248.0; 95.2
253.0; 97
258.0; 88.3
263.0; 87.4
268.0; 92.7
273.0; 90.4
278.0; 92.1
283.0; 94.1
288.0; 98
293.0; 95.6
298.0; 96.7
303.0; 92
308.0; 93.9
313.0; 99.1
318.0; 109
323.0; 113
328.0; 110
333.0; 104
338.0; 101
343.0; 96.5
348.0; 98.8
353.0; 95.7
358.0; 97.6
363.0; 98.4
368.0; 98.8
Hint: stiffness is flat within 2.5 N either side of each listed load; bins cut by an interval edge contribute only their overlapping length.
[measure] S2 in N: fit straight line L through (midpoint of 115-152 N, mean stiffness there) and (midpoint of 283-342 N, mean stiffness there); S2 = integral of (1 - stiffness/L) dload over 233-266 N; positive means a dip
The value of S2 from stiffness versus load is 2.00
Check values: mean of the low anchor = 94.2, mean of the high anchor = 101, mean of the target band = 92.4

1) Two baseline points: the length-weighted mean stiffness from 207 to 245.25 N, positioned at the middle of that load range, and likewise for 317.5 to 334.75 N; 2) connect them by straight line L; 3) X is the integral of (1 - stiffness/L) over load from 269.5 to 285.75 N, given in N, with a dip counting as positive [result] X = 1.5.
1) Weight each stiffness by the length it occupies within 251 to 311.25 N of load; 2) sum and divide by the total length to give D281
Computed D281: 93.2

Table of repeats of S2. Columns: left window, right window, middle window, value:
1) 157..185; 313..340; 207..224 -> 0.5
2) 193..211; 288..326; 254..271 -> 1.3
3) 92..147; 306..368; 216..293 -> 5.0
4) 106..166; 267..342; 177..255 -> 2.0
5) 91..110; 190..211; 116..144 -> 2.0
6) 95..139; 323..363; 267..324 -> 1.9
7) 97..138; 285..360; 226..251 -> 1.1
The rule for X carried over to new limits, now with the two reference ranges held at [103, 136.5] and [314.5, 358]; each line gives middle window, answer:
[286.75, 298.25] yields 0.5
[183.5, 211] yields 1.3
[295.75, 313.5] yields 1.2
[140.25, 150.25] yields -0.1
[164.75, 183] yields 0.6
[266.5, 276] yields 0.9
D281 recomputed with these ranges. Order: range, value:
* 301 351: 102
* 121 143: 93.2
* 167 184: 93.9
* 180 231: 94.3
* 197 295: 93.6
